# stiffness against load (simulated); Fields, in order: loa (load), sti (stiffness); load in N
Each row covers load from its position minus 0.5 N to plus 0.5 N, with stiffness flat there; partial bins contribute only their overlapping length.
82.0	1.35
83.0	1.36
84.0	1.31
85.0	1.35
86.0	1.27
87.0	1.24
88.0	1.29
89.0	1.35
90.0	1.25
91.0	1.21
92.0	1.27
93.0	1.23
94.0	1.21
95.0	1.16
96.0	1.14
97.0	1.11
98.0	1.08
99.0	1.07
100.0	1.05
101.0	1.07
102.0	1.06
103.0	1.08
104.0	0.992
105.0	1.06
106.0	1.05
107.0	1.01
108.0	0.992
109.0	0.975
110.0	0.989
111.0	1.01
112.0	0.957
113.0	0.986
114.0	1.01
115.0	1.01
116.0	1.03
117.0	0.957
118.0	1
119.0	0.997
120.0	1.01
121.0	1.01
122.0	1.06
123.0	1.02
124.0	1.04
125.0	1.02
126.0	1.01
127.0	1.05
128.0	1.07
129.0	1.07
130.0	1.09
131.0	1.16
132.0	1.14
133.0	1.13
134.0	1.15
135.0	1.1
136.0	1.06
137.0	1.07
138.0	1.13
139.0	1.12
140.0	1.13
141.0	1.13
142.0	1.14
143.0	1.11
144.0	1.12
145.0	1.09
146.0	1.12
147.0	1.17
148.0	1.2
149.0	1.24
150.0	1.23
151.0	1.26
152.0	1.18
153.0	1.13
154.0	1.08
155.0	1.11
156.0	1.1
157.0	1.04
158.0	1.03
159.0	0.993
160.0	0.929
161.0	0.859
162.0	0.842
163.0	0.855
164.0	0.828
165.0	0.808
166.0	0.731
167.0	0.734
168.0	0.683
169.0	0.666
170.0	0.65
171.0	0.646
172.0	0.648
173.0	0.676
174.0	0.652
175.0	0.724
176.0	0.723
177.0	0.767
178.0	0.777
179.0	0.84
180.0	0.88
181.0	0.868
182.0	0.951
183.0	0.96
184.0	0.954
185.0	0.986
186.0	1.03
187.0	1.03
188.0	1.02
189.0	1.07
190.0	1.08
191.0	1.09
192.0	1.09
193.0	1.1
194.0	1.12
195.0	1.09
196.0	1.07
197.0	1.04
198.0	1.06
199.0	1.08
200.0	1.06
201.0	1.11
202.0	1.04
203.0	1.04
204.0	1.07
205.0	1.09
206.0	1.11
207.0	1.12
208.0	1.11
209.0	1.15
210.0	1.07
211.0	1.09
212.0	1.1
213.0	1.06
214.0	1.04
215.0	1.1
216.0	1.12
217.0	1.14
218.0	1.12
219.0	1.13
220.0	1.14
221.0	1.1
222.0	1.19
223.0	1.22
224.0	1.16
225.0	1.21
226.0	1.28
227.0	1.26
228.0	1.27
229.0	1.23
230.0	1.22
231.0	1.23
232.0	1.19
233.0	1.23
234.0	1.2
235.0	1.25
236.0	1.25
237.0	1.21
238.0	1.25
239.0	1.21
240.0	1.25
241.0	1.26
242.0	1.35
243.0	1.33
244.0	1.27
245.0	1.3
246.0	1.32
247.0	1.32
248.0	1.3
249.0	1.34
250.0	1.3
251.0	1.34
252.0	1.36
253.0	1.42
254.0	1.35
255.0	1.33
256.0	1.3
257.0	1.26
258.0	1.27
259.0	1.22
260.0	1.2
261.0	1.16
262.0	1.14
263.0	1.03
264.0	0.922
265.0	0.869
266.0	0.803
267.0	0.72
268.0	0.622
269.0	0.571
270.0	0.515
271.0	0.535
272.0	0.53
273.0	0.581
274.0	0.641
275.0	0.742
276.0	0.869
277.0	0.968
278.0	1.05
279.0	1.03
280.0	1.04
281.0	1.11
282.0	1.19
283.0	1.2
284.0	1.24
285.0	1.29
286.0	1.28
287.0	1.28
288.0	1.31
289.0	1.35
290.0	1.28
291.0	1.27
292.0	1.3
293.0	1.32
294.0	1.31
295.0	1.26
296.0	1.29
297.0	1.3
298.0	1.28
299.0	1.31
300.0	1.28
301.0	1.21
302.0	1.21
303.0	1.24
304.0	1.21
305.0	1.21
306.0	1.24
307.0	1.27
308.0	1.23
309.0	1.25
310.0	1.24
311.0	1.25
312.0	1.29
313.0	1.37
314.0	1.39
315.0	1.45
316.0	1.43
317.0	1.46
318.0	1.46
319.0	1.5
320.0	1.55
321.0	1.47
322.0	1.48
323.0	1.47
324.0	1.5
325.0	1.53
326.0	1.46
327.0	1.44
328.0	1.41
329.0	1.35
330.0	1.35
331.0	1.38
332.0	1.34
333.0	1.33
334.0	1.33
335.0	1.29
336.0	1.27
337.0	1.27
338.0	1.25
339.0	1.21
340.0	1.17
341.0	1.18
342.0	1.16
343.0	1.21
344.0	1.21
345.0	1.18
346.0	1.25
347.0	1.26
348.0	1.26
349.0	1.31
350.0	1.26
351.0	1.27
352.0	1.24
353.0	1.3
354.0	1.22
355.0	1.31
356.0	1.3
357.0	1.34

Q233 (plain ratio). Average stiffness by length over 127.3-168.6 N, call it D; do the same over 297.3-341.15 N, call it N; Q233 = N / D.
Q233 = 1.27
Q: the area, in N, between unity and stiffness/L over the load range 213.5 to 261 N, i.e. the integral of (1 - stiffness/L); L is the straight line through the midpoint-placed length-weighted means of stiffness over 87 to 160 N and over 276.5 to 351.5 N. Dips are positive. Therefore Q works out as -1.1 N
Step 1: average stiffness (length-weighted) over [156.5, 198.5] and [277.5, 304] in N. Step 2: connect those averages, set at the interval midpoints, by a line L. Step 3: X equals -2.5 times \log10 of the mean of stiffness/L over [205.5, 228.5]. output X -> -0.128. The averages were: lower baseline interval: 0.895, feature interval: 1.14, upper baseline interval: 1.24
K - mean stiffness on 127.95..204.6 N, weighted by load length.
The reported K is 0.997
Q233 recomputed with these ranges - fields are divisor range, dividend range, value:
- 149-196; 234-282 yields 1.17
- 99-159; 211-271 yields 1.08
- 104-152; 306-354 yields 1.24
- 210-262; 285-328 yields 1.09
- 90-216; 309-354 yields 1.30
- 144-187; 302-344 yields 1.45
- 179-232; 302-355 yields 1.21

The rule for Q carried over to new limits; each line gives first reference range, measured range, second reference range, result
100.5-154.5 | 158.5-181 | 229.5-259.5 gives 7.4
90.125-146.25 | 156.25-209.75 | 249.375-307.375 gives 7.6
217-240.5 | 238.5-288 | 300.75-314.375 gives 5.4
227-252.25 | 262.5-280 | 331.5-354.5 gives 6.8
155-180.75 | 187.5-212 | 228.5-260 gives -1.9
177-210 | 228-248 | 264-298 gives -4.5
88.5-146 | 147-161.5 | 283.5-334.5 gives 0.4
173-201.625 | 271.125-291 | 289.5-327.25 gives 3.4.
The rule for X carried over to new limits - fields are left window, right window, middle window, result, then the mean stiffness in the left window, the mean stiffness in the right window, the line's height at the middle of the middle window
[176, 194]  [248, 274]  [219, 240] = -0.209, 0.967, 1.03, 1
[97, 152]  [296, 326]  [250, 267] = 0.084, 1.07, 1.35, 1.27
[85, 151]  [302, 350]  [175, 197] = 0.206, 1.1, 1.32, 1.17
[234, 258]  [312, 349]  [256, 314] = 0.191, 1.3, 1.35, 1.32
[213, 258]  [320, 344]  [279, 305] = 0.044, 1.24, 1.34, 1.3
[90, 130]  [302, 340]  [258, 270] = 0.340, 1.06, 1.35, 1.27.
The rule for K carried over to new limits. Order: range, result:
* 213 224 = 1.13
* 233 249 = 1.27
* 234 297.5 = 1.14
